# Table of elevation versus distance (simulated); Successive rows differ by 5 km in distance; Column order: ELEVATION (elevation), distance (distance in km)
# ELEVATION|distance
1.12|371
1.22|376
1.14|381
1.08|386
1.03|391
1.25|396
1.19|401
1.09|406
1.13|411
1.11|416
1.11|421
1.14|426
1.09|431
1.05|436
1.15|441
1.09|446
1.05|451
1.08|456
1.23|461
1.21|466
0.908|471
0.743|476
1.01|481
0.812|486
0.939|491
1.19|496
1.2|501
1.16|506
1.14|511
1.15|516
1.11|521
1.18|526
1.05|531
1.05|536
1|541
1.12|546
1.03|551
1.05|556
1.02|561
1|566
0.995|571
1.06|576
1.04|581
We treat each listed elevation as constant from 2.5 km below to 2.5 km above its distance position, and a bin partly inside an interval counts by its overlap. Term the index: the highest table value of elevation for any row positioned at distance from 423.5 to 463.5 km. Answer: 1.23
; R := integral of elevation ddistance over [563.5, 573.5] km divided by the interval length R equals 0.997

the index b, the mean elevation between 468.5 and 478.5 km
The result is 0.825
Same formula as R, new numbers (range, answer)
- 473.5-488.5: 0.855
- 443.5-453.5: 1.07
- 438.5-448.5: 1.12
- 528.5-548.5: 1.06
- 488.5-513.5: 1.13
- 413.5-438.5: 1.1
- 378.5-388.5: 1.11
